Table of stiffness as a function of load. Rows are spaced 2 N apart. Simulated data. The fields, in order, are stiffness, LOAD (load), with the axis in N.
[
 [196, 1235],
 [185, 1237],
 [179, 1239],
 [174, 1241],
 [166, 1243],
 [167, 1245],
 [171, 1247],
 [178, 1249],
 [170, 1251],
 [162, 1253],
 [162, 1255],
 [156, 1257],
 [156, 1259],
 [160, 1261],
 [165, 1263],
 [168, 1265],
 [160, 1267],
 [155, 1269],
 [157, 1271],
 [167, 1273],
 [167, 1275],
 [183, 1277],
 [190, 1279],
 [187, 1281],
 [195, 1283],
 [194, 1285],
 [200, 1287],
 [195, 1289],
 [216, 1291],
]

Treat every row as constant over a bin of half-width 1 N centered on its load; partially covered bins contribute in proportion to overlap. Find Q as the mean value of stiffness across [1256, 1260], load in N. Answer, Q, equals 156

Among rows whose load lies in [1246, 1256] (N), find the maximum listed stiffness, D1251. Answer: 178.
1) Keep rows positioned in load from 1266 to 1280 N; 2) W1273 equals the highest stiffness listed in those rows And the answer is 190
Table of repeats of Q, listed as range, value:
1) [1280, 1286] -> 192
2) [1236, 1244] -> 176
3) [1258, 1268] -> 162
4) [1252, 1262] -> 159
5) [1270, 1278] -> 168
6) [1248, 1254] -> 170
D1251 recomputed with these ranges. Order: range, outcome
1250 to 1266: 170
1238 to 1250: 179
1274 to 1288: 200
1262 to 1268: 168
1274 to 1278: 183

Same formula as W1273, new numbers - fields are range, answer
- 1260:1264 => 165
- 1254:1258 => 162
